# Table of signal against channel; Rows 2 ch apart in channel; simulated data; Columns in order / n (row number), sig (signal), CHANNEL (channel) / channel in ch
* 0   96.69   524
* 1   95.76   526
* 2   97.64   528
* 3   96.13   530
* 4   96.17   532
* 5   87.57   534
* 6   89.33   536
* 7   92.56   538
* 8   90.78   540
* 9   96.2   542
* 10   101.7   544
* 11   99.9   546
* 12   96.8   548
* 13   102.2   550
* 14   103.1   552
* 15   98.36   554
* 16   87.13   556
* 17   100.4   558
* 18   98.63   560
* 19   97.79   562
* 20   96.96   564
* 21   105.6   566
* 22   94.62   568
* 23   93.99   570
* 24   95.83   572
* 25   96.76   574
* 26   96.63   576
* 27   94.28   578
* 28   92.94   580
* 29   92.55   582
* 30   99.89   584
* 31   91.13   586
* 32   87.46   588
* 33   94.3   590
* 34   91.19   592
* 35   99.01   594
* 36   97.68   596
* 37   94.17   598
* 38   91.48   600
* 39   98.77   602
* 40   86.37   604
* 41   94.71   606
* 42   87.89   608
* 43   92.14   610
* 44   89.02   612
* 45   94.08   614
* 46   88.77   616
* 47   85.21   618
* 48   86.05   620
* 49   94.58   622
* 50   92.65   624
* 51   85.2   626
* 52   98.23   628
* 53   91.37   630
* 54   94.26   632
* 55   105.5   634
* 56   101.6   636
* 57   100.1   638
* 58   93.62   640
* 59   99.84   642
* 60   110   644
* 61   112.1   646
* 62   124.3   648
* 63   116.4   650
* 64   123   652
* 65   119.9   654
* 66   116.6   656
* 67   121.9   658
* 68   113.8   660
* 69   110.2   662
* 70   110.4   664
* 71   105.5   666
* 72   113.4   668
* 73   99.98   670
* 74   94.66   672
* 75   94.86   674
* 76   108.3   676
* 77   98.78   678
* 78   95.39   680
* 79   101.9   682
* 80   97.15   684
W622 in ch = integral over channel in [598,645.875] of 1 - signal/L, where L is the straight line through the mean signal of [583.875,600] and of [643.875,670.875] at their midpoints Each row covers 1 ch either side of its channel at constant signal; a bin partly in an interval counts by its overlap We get 4.14 ch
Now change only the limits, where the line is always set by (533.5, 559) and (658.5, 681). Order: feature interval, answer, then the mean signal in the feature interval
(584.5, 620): 2.82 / 91.9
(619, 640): 1.42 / 94.9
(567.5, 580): 0.35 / 95.2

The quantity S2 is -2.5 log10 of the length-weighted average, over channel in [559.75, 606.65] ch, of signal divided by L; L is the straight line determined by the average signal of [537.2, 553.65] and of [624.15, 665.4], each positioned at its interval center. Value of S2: 0.07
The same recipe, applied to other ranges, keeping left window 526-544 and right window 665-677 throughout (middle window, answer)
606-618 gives 0.099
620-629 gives 0.089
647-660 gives -0.179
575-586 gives 0.023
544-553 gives -0.065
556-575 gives -0.016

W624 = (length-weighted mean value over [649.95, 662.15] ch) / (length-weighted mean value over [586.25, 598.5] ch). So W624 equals 1.26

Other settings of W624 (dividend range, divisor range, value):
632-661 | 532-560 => 1.15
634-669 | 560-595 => 1.16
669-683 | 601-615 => 1.08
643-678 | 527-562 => 1.16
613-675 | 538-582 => 1.06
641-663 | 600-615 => 1.26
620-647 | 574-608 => 1.04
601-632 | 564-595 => 0.96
